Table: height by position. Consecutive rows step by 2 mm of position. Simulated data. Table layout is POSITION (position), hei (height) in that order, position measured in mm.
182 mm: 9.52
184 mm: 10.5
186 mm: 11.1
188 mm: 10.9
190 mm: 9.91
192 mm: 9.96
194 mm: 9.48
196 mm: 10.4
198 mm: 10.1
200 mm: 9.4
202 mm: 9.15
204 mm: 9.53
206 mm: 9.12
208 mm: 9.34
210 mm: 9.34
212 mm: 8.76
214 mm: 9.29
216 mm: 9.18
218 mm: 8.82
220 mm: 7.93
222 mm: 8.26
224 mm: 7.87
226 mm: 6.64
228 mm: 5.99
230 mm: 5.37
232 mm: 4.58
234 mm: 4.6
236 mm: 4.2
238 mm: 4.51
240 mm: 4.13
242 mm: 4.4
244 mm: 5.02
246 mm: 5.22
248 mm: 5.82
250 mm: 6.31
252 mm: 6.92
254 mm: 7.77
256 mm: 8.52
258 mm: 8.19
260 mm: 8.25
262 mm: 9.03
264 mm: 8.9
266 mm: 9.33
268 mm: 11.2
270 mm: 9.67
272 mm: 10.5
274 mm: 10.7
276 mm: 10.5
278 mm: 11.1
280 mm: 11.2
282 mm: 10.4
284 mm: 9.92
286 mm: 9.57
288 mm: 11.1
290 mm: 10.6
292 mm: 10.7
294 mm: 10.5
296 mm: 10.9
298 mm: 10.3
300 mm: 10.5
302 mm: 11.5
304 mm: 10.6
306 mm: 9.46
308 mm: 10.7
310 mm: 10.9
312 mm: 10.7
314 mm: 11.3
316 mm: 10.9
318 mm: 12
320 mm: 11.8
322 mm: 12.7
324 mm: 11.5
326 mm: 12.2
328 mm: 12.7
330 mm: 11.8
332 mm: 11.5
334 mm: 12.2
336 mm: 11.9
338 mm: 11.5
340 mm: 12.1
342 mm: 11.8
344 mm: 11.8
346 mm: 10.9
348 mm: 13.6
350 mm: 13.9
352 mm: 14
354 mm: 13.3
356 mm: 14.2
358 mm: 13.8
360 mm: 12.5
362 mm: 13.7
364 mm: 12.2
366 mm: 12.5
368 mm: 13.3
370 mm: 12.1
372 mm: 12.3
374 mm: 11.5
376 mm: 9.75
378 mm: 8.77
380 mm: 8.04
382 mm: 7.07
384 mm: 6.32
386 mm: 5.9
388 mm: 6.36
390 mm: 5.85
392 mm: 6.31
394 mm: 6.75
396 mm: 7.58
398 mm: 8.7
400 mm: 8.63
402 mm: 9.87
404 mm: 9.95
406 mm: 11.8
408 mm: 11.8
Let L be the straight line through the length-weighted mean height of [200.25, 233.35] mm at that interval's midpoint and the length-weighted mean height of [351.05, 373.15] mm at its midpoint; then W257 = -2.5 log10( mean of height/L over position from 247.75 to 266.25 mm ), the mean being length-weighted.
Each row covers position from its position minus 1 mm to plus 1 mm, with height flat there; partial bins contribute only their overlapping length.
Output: 0.19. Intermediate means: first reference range 8.07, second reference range 13.1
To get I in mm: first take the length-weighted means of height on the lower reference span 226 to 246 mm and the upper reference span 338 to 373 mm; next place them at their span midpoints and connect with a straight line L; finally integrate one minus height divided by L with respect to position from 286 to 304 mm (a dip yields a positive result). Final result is -3.93 mm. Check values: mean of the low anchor 4.87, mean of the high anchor 12.8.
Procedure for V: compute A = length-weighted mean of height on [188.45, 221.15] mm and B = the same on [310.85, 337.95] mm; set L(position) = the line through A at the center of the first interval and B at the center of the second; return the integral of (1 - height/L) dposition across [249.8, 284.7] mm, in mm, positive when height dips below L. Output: 4.0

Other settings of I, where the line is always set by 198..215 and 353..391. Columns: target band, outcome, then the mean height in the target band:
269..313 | -2.8 mm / 10.5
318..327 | -1.7 mm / 12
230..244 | 7.4 mm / 4.52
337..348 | -1.6 mm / 11.8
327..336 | -1.6 mm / 12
